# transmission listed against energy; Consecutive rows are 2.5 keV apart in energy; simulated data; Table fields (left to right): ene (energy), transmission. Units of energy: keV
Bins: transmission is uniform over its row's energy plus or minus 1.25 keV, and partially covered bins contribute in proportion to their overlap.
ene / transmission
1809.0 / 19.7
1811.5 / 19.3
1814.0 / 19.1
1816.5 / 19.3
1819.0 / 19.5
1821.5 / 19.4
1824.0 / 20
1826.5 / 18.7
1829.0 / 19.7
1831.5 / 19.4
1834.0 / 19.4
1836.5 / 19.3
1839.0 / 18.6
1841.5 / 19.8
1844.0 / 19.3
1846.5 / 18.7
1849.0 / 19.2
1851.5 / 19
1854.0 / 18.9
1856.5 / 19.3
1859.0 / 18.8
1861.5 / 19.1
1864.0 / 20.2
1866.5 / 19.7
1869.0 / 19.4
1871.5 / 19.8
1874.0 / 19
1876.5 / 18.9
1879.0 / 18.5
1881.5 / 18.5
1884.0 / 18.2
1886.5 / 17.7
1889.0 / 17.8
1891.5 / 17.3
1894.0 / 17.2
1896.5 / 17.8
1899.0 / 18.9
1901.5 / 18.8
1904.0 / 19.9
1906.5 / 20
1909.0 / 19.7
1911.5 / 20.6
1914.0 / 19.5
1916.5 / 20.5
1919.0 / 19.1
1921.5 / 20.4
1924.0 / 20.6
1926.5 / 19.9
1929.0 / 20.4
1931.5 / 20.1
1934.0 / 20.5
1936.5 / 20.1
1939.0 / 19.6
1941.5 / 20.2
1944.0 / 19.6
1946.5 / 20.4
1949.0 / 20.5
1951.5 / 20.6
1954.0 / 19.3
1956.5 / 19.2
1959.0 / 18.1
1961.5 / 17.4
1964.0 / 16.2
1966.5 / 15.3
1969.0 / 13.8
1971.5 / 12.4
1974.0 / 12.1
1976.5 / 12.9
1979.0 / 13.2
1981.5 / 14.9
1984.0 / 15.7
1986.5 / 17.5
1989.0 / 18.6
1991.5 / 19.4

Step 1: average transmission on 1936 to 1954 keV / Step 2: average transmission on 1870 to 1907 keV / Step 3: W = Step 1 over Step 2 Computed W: 1.08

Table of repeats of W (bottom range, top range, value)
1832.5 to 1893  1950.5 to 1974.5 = 0.87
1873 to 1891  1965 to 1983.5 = 0.74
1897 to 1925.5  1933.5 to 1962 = 0.99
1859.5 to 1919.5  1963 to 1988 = 0.76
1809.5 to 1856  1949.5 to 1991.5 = 0.84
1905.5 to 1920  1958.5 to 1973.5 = 0.77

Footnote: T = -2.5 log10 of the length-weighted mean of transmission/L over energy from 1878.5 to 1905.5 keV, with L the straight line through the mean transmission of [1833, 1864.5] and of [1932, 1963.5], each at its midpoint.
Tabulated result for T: 0.063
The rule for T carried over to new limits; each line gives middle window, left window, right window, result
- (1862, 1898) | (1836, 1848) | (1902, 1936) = 0.06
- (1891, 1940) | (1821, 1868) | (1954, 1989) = -0.14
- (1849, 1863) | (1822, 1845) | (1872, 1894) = -0.01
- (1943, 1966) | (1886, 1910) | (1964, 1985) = -0.24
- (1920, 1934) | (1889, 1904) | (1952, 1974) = -0.17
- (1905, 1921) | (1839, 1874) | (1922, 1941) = 0.00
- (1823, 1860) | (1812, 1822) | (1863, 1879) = 0.01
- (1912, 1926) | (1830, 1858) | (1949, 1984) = -0.17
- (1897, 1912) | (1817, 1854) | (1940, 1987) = -0.09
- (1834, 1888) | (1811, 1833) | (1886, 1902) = -0.03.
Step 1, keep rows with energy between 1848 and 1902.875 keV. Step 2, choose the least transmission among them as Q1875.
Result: 17.2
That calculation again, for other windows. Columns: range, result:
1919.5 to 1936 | 19.9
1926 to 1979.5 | 12.1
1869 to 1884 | 18.2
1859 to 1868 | 18.8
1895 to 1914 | 17.8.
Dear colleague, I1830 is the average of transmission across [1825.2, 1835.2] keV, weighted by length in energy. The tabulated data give 19.3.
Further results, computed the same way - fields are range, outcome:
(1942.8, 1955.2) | 20.1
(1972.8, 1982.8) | 13.3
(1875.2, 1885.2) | 18.5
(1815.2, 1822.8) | 19.4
